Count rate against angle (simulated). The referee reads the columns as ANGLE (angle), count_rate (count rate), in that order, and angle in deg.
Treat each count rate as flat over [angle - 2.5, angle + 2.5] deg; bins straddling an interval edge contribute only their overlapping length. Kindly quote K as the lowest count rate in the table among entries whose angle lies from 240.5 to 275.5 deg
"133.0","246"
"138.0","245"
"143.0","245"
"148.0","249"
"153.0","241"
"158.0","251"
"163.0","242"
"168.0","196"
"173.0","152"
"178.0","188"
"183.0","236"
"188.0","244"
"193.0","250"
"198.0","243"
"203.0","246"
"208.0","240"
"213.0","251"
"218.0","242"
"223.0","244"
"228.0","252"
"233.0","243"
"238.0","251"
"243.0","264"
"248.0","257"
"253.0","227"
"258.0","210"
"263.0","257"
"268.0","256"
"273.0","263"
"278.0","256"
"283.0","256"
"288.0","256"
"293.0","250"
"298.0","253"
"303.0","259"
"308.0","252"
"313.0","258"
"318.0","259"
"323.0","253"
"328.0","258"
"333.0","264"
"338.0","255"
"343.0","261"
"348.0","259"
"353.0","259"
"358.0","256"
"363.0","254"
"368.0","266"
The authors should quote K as 210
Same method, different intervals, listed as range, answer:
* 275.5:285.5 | 256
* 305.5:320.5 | 252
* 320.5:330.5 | 253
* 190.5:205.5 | 243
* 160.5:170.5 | 196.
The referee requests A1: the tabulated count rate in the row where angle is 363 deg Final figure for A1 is 254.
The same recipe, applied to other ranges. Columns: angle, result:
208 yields 240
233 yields 243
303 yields 259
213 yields 251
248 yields 257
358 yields 256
